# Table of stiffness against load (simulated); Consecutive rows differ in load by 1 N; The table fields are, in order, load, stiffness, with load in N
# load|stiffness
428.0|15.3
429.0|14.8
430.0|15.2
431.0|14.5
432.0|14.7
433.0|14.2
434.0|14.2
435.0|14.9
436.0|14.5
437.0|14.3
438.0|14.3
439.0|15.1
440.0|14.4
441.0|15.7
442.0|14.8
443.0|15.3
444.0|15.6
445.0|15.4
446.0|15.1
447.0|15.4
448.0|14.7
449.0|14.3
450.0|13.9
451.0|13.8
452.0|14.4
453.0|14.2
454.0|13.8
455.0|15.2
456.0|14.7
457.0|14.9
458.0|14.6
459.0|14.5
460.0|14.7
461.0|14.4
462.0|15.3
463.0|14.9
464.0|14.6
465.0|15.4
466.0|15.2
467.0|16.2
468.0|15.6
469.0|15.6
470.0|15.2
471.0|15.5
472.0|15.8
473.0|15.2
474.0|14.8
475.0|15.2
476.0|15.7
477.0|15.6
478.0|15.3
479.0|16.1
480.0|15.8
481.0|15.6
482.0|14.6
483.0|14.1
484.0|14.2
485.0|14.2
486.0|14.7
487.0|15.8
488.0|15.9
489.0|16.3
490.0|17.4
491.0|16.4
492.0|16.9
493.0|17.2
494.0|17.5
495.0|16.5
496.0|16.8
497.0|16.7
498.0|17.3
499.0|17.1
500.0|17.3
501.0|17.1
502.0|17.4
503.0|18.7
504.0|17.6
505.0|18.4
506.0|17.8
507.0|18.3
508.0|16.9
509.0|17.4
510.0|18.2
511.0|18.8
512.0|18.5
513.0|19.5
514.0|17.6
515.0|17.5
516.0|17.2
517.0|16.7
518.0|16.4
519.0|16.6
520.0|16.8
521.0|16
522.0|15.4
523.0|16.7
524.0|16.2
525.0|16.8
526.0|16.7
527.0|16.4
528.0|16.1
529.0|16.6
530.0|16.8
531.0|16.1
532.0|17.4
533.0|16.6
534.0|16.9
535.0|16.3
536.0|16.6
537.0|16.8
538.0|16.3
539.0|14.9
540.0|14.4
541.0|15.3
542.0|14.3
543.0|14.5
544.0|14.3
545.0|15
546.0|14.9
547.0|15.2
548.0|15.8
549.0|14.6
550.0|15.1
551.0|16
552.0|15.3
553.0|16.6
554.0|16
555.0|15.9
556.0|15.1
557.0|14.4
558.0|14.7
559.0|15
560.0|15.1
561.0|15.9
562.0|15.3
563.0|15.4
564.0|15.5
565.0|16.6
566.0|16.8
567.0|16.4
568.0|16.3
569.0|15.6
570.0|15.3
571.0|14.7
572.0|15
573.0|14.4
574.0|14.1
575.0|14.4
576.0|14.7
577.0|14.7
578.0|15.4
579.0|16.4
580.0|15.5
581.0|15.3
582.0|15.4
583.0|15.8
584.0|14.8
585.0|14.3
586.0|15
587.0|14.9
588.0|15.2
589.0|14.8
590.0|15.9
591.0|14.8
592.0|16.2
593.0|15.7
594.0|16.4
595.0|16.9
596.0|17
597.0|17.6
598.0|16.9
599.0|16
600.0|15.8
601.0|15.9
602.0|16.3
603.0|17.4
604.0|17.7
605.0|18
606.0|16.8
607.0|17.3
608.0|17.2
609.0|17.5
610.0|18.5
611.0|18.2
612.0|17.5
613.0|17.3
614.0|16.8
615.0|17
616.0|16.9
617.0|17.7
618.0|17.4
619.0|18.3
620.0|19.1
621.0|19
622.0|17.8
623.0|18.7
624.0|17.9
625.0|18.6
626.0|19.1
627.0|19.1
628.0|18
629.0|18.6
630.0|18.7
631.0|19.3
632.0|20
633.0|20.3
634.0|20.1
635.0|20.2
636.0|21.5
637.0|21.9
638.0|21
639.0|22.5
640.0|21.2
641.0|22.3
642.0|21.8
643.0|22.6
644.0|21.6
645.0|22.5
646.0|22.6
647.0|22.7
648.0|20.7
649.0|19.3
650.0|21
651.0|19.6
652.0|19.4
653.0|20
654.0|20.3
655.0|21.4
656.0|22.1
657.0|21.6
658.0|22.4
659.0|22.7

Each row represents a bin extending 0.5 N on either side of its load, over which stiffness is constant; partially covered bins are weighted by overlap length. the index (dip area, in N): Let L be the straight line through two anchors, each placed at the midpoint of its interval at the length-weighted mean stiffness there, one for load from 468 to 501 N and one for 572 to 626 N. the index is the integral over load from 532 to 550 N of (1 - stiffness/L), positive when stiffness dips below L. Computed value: 0.8 N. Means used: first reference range 15.9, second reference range 16.5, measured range 15.5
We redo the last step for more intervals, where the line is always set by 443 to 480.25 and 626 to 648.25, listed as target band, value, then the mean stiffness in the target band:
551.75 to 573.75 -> 3.4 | 15.5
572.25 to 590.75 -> 3.8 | 15.1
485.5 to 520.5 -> -1.8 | 17.2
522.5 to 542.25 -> 1.3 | 16.2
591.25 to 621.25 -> 4.0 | 17.2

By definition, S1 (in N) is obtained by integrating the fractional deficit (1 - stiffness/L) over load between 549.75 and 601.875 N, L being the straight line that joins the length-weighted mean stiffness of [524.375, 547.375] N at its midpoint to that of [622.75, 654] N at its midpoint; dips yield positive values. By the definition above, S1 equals 6.2 N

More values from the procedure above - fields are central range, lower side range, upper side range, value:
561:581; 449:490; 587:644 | 2.1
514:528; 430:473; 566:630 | -0.8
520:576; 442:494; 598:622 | 2.6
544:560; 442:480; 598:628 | 1.3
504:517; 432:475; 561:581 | -2.4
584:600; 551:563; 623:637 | 1.4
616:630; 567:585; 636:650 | 1.0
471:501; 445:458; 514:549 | -1.4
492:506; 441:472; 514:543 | -1.4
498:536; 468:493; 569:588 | -4.5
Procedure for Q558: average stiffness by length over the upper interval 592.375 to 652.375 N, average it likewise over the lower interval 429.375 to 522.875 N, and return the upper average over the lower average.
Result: 1.19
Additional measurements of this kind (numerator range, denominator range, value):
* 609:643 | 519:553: 1.21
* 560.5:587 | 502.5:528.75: 0.89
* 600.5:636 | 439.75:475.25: 1.21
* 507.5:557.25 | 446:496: 1.06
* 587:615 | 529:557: 1.07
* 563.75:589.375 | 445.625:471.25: 1.03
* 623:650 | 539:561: 1.36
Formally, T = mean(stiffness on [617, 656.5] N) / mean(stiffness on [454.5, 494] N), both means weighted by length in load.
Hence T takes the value 1.3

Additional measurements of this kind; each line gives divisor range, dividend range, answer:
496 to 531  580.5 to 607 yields 0.93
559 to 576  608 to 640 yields 1.23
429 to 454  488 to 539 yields 1.16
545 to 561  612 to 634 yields 1.20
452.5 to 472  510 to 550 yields 1.09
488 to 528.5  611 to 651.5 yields 1.15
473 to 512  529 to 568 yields 0.95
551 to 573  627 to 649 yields 1.34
